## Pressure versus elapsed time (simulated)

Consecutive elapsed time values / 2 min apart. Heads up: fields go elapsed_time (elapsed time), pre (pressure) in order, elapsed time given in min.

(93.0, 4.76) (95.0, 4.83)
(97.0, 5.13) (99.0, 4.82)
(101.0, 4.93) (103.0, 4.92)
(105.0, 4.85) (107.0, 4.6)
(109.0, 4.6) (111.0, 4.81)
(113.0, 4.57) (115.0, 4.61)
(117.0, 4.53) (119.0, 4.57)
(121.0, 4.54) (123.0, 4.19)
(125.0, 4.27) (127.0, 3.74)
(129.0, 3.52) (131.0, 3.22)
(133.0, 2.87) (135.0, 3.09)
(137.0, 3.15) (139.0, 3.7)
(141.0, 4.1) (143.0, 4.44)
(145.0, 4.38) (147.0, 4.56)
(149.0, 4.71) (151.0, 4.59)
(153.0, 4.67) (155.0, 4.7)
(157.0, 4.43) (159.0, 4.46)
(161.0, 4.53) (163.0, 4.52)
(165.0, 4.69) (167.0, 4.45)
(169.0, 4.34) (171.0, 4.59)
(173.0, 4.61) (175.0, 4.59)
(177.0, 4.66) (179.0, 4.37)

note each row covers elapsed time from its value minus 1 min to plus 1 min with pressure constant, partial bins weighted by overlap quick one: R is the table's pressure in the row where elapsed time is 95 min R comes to 4.83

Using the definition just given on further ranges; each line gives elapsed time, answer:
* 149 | 4.71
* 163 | 4.52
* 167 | 4.45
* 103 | 4.92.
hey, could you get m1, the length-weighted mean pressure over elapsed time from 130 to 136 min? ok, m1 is 3.06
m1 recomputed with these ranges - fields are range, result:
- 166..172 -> 4.46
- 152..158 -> 4.6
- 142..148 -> 4.46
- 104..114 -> 4.69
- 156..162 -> 4.47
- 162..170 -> 4.5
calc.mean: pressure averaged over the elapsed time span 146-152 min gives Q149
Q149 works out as 4.62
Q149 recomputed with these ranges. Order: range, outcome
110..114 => 4.69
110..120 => 4.62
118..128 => 4.26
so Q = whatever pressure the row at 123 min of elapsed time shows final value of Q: 4.19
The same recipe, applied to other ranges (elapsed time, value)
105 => 4.85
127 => 3.74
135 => 3.09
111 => 4.81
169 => 4.34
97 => 5.13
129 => 3.52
